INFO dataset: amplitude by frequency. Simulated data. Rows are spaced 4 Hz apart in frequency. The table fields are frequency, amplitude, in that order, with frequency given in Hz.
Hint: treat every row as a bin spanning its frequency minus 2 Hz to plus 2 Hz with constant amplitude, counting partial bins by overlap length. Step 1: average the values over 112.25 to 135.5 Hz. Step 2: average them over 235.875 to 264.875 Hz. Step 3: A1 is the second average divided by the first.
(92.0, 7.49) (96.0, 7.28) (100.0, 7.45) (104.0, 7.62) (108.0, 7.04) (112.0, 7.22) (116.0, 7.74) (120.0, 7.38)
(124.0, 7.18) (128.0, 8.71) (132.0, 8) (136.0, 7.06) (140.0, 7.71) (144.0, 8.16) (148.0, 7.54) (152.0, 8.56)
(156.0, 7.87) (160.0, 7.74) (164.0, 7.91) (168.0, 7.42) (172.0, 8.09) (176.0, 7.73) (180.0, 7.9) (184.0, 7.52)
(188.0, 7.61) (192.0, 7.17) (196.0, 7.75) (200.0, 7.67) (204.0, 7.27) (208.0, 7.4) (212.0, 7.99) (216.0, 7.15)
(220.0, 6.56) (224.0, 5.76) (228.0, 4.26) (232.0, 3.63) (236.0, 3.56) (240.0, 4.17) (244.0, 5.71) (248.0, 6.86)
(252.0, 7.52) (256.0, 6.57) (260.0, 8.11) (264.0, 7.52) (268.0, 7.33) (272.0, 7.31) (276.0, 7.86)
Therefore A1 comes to 0.8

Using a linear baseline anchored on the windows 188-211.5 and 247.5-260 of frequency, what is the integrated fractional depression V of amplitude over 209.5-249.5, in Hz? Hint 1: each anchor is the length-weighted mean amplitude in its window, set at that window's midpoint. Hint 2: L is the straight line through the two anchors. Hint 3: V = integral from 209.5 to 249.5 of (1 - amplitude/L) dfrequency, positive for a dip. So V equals 9.6 Hz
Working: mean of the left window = 7.5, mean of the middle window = 5.57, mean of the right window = 7.18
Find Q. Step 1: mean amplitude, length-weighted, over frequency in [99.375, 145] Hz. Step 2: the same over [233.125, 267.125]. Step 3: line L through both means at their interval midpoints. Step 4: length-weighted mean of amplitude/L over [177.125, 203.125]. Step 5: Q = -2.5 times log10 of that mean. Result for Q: -0.11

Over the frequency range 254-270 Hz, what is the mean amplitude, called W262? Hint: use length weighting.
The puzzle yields 7.38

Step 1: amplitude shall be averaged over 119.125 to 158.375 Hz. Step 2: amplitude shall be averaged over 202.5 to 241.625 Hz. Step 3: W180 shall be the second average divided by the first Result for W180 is 0.7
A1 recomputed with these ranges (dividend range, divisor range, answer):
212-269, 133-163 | 0.78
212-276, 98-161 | 0.81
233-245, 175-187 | 0.56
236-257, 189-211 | 0.79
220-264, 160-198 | 0.75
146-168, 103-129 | 1.05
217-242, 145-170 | 0.61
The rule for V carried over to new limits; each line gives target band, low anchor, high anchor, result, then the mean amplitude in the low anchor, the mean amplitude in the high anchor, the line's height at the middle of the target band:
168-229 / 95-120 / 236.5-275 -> -2.4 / 7.4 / 6.69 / 6.96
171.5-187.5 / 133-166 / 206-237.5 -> -1.8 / 7.82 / 5.82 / 6.99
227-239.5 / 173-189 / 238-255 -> 5.1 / 7.72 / 6.09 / 6.42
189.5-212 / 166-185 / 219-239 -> -4.5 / 7.74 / 4.63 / 6.28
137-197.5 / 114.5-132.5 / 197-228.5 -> -3.4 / 7.79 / 6.91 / 7.36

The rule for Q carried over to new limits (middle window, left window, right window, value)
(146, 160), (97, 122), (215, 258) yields -0.174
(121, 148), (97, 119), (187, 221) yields -0.051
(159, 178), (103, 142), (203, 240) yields -0.153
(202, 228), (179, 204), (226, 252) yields -0.089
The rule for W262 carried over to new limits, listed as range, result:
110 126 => 7.38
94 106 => 7.45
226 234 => 3.94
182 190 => 7.56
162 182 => 7.81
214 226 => 6.49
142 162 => 7.97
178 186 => 7.71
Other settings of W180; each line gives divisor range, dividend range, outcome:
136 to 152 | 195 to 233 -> 0.84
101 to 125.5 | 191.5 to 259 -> 0.85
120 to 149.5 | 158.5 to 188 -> 1.00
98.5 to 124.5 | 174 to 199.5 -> 1.03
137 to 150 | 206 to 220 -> 0.95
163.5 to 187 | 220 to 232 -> 0.65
